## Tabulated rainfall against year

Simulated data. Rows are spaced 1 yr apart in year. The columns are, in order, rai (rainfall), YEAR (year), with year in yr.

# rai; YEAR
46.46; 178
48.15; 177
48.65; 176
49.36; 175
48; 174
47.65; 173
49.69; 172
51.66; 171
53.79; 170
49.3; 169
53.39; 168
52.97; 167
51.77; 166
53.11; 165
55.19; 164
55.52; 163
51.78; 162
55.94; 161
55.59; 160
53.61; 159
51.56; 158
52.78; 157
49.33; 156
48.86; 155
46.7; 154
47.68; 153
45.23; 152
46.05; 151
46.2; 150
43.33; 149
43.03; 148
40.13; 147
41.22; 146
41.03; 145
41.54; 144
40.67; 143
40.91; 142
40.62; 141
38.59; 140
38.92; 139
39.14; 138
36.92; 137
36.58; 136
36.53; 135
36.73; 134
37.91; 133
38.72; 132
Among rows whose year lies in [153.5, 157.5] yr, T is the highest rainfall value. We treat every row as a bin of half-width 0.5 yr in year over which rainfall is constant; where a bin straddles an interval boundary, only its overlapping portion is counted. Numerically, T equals 52.78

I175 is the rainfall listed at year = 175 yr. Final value 49.36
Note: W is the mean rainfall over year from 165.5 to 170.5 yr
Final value 52.2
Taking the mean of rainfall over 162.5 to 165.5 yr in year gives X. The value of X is 54.6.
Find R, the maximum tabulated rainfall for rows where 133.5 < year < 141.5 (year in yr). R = 40.62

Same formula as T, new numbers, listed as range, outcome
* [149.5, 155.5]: 48.86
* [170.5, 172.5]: 51.66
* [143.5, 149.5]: 43.33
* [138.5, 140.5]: 38.92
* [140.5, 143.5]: 40.91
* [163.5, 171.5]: 55.19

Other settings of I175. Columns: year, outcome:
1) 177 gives 48.15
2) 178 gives 46.46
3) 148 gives 43.03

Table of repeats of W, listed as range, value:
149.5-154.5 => 46.4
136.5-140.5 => 38.4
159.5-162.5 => 54.4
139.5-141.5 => 39.6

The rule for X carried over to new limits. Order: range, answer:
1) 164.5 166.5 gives 52.4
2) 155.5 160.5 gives 52.6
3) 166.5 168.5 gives 53.2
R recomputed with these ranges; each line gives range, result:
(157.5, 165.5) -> 55.94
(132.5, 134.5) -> 37.91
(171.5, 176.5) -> 49.69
